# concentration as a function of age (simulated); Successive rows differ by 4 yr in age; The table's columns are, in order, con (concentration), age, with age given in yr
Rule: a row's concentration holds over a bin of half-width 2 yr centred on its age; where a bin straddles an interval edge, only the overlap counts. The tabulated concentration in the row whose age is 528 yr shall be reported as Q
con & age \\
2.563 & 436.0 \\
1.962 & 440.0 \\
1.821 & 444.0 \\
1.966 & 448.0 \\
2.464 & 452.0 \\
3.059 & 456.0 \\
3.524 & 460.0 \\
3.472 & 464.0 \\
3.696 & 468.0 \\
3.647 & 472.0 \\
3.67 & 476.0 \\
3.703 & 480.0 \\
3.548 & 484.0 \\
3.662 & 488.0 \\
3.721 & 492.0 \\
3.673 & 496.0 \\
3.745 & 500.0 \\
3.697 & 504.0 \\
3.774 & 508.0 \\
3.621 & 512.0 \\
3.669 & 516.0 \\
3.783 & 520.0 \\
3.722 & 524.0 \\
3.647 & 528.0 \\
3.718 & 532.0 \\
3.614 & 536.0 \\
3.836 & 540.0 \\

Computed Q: 3.647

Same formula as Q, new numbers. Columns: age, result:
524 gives 3.722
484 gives 3.548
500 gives 3.745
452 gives 2.464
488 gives 3.662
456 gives 3.059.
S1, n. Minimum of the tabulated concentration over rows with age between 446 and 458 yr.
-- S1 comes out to 1.966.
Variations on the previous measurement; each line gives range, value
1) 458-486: 3.472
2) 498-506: 3.697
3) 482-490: 3.548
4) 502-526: 3.621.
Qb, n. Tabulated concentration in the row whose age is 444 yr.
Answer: 1.821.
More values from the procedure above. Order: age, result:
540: 3.836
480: 3.703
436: 2.563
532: 3.718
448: 1.966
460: 3.524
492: 3.721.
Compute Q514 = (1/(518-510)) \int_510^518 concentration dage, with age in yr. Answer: 3.65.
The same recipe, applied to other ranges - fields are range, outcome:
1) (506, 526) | 3.71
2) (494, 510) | 3.72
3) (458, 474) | 3.58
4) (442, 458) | 2.33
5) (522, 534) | 3.7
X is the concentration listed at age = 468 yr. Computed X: 3.696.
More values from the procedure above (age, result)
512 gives 3.621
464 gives 3.472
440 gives 1.962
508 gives 3.774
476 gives 3.67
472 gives 3.647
